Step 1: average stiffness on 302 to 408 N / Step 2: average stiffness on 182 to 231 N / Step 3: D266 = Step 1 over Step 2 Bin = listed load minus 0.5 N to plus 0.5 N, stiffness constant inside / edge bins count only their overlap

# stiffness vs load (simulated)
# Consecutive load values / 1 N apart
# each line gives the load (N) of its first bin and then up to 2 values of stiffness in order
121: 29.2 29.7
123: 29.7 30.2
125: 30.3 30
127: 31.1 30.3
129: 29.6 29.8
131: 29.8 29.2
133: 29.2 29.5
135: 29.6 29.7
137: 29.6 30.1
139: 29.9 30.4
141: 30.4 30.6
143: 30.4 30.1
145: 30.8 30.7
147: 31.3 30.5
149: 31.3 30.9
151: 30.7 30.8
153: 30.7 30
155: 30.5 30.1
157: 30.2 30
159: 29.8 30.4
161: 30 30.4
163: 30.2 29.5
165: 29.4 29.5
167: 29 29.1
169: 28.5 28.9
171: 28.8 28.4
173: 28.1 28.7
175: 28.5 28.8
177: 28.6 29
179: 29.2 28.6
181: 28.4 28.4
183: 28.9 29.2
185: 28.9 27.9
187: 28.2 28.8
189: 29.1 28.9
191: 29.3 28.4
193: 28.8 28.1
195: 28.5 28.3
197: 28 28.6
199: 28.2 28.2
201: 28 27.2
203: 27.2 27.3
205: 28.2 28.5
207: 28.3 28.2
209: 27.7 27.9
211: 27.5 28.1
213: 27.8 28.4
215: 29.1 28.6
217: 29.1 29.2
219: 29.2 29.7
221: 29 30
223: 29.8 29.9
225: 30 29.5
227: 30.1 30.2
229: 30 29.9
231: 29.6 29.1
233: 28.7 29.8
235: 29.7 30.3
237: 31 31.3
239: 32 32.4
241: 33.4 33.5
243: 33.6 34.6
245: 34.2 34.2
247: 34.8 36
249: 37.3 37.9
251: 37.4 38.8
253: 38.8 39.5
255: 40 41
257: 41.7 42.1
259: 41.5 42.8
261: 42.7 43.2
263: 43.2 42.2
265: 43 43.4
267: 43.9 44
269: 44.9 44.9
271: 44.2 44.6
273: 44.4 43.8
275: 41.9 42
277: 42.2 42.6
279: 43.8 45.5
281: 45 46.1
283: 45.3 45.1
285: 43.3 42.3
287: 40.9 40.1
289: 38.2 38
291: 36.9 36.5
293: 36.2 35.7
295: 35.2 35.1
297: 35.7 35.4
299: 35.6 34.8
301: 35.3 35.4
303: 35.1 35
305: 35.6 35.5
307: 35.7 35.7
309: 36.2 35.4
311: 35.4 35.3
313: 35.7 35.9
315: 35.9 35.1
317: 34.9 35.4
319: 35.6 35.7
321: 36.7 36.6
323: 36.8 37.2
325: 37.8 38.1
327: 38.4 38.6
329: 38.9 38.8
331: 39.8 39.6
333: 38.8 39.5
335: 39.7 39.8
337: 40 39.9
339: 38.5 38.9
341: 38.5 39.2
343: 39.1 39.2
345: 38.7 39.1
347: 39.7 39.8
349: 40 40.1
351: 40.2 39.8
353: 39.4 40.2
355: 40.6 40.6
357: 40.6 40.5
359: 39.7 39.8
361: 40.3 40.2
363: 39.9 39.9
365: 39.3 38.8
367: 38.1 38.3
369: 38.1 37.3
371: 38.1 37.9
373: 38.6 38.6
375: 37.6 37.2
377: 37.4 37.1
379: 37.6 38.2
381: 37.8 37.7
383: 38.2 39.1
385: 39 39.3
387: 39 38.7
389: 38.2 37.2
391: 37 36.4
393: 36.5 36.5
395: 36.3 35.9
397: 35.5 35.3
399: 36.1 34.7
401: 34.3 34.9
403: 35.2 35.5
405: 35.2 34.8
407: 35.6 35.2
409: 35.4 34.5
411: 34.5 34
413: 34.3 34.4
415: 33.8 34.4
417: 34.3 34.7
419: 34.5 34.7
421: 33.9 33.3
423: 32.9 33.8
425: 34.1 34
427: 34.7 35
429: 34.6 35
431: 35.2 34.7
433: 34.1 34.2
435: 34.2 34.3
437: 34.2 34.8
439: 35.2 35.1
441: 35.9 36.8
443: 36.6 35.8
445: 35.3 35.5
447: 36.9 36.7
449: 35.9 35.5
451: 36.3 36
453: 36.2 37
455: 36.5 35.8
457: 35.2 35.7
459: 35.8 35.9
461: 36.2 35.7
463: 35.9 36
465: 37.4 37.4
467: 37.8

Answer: 1.31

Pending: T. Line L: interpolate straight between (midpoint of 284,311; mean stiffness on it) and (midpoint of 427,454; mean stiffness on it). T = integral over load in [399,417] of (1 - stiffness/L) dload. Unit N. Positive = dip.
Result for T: 0.5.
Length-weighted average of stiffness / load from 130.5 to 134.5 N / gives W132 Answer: 29.4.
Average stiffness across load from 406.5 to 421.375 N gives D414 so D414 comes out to 34.6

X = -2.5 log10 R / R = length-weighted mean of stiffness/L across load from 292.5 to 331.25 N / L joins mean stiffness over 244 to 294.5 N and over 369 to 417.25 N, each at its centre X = 0.10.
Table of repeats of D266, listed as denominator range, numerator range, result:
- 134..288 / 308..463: 1.12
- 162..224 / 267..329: 1.35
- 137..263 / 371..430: 1.16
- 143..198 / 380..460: 1.21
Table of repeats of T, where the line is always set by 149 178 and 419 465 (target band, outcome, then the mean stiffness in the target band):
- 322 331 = -1.4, 38.1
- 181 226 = 2.7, 28.6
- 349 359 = -2.0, 40.2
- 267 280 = -4.8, 43.7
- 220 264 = -4.7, 34.6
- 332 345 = -2.4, 39.2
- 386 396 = -0.9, 37.3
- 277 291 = -4.6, 42.6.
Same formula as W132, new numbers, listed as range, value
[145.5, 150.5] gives 30.9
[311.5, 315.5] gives 35.7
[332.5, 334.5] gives 39.1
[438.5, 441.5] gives 35.4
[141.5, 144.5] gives 30.4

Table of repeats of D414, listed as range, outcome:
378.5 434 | 35.6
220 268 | 35.3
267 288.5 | 43.7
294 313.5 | 35.4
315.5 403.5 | 38.2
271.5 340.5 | 38.5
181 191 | 28.7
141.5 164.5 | 30.4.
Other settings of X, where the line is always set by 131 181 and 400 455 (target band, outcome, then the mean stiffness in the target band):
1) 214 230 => 0.053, 29.5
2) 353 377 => -0.159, 39.1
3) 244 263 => -0.230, 39.1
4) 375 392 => -0.116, 38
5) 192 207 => 0.092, 28.1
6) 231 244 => 0.001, 31.3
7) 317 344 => -0.157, 38.3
